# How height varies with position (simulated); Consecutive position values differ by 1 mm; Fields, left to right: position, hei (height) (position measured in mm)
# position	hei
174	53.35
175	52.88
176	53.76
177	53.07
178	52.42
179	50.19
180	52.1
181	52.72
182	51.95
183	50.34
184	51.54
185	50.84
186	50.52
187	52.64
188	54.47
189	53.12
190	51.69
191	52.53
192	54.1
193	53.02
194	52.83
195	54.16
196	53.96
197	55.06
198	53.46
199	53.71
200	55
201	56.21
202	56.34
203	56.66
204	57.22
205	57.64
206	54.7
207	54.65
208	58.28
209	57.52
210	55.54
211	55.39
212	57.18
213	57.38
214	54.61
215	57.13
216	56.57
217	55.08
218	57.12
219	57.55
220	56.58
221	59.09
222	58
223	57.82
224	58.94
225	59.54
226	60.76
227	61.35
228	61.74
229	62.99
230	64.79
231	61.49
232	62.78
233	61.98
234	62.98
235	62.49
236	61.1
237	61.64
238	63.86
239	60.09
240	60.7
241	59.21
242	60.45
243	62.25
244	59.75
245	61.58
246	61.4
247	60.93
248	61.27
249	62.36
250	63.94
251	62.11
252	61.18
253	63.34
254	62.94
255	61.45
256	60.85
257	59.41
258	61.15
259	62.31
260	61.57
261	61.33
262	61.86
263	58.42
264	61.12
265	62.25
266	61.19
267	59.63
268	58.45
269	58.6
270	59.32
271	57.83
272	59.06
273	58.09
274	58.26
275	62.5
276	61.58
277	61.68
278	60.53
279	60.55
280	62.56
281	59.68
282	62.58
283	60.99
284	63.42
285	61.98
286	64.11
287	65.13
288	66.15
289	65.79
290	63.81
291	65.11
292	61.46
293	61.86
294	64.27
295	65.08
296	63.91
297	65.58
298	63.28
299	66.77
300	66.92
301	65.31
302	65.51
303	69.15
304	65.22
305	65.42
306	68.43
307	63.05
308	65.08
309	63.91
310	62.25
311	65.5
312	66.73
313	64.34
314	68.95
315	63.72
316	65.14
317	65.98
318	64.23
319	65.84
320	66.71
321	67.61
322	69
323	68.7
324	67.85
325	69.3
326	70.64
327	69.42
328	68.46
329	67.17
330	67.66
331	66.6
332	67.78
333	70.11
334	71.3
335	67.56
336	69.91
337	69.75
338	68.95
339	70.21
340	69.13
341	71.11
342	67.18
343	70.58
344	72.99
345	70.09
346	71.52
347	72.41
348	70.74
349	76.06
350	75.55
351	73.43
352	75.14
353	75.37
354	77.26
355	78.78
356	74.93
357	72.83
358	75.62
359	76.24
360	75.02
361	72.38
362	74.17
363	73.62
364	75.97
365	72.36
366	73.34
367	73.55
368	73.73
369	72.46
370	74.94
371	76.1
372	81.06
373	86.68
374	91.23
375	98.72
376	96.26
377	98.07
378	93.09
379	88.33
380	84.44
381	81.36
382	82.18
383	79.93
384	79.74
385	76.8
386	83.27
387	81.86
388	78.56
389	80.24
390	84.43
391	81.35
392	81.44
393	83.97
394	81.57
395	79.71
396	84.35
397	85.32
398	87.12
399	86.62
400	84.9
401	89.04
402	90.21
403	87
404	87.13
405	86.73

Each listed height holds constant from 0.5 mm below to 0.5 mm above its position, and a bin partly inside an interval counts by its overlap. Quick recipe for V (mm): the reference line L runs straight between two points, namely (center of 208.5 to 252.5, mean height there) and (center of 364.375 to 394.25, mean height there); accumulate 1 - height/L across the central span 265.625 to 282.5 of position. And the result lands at 1.6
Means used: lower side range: 60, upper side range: 82.3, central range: 60.1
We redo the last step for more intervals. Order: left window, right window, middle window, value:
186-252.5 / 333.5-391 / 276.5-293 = 1.0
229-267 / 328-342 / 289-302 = 0.2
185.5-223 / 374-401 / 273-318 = 3.9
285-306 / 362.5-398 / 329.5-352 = 1.1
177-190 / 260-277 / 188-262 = -3.7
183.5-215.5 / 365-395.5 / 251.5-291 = 2.6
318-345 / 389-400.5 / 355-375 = 0.0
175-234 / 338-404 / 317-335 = 1.2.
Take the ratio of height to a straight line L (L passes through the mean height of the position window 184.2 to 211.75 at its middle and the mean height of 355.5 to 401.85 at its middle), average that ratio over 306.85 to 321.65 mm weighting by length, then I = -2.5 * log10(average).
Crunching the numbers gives 0.10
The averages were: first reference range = 54.5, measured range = 65.4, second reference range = 81.3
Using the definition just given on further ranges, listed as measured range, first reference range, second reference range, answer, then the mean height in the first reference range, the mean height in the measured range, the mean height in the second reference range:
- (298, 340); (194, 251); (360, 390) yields 0.09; 58.8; 67.1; 81.1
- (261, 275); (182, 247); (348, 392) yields 0.09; 57.3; 59.7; 79.6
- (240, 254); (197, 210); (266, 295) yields -0.04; 55.9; 61.5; 61.7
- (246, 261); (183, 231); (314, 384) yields 0.00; 56.1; 61.7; 74.1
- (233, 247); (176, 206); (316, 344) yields -0.05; 53.5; 61.4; 68.5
